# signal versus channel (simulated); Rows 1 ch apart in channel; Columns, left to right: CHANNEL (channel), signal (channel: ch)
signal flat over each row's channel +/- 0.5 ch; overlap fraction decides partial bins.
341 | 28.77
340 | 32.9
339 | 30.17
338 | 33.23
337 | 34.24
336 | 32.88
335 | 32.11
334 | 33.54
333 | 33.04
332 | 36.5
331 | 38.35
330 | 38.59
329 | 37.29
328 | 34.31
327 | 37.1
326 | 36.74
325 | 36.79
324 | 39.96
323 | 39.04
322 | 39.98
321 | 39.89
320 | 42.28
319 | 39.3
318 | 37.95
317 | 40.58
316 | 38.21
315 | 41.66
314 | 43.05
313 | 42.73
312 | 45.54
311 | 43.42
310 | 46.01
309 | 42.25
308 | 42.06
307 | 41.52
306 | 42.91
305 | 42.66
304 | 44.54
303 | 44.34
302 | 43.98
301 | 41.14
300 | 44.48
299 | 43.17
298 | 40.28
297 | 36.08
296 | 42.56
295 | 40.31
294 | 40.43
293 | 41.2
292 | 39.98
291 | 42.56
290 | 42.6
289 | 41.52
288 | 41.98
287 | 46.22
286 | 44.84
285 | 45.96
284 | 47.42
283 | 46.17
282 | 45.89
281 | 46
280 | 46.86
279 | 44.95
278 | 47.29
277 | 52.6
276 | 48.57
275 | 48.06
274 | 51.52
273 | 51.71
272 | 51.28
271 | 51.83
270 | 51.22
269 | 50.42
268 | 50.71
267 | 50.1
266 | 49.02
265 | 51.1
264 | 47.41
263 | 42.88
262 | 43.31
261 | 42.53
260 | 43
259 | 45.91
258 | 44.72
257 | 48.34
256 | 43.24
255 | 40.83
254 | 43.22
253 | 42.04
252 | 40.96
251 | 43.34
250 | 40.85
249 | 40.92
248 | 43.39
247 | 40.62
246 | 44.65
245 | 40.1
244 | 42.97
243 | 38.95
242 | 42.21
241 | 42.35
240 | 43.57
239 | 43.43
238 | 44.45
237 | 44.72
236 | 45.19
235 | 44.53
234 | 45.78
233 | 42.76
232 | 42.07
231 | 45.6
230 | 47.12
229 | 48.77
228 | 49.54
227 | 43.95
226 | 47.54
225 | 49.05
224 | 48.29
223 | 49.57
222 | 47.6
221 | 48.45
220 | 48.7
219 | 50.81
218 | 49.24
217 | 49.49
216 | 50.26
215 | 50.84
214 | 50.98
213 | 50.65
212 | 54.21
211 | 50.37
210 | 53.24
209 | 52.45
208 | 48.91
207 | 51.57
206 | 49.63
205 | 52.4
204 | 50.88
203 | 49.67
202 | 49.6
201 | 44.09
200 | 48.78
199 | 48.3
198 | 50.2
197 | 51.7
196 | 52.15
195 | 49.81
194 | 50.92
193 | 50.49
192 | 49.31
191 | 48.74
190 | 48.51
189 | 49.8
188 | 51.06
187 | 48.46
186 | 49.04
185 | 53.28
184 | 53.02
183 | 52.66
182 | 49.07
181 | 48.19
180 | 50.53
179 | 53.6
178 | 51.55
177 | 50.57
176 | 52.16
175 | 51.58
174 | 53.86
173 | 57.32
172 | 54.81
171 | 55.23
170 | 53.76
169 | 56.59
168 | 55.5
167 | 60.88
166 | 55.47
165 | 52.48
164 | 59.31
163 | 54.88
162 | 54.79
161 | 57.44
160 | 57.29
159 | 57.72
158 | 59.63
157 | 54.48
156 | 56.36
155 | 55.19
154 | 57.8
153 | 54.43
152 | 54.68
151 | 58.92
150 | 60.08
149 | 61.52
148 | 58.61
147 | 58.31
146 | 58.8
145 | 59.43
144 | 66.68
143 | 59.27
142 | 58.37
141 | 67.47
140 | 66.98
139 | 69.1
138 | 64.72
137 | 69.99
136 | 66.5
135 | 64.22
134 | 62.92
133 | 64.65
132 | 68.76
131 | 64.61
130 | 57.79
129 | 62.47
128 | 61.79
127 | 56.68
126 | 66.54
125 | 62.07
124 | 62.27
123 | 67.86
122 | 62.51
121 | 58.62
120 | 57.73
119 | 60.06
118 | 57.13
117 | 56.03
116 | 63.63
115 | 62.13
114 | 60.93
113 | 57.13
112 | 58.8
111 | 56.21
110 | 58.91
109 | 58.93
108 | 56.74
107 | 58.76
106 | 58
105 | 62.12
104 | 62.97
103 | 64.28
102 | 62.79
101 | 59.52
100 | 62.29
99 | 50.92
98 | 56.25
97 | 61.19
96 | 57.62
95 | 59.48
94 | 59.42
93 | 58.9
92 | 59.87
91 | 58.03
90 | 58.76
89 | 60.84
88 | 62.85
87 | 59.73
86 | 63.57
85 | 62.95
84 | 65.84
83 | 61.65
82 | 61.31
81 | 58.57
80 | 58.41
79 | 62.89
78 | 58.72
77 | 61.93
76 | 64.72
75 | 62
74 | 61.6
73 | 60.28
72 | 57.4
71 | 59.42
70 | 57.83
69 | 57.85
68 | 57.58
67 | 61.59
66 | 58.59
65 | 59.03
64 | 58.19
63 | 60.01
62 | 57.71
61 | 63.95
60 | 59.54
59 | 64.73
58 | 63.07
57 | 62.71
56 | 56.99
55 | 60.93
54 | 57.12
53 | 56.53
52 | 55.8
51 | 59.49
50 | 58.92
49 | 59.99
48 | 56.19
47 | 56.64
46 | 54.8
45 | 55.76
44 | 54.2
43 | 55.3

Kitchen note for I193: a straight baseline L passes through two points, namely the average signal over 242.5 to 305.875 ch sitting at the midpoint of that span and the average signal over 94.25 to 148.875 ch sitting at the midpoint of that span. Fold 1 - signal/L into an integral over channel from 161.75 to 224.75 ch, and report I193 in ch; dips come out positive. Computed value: 2.4 ch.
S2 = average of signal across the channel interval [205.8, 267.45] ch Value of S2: 46.1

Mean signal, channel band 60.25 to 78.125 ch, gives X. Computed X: 59.9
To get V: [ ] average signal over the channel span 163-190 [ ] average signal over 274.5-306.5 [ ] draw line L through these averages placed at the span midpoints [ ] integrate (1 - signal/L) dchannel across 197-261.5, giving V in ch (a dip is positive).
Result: 3.2 ch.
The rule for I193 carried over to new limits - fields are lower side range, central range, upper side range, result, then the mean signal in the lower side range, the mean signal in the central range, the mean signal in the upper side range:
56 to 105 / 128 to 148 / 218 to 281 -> -2.9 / 60.4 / 63.6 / 46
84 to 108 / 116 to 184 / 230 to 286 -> -4.1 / 60.1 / 58.6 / 45.5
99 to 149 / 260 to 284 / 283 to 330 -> -1.5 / 61.6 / 48.2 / 41.5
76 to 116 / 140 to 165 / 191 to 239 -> -1.7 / 60.1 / 58.4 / 48.8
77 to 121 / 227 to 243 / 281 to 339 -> 1.0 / 59.8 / 44.6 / 40.5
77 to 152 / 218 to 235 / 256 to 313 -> 1.2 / 61.1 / 47.2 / 45.2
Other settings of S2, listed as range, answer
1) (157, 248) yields 49.9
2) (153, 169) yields 56.5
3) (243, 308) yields 44.7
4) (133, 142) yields 65.9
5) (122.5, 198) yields 57.1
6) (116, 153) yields 62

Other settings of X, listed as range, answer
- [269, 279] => 50.2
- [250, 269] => 45.2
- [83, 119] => 59.8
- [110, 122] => 59.1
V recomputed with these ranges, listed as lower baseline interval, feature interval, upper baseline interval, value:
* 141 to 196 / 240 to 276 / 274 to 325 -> 1.05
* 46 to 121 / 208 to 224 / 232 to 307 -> -0.47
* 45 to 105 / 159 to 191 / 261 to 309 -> -0.21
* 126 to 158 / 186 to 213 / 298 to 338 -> 2.04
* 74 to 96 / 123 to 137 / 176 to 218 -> -1.70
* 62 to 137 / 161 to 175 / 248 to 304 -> -0.28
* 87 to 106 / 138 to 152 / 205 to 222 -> -1.41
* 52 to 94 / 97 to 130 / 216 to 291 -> -1.76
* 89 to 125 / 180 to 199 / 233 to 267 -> 0.06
